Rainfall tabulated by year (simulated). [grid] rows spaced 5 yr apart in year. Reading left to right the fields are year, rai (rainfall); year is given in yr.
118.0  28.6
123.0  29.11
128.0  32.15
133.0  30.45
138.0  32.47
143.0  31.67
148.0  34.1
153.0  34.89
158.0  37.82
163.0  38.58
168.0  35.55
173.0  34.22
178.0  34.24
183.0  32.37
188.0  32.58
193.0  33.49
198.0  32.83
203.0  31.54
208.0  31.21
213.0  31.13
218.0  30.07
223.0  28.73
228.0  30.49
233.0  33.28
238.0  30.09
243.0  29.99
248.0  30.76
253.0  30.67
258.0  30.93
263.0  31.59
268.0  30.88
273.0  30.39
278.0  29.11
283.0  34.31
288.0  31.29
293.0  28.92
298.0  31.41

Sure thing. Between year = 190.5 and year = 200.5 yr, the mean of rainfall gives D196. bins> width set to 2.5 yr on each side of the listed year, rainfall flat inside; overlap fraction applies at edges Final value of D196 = 33.2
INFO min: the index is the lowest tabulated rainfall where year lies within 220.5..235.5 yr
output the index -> 28.73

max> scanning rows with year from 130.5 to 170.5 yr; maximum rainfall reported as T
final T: 38.58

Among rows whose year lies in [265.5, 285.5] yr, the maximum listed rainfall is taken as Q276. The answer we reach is 34.31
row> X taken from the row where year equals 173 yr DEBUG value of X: 34.22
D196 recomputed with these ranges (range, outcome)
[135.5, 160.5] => 34.2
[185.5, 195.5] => 33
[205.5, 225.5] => 30.3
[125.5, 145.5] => 31.7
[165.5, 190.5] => 33.8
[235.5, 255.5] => 30.4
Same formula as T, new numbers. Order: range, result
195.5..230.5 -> 32.83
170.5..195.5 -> 34.24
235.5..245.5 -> 30.09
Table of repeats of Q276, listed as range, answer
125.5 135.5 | 32.15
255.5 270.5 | 31.59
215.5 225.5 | 30.07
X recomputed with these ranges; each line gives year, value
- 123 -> 29.11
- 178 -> 34.24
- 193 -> 33.49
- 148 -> 34.1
